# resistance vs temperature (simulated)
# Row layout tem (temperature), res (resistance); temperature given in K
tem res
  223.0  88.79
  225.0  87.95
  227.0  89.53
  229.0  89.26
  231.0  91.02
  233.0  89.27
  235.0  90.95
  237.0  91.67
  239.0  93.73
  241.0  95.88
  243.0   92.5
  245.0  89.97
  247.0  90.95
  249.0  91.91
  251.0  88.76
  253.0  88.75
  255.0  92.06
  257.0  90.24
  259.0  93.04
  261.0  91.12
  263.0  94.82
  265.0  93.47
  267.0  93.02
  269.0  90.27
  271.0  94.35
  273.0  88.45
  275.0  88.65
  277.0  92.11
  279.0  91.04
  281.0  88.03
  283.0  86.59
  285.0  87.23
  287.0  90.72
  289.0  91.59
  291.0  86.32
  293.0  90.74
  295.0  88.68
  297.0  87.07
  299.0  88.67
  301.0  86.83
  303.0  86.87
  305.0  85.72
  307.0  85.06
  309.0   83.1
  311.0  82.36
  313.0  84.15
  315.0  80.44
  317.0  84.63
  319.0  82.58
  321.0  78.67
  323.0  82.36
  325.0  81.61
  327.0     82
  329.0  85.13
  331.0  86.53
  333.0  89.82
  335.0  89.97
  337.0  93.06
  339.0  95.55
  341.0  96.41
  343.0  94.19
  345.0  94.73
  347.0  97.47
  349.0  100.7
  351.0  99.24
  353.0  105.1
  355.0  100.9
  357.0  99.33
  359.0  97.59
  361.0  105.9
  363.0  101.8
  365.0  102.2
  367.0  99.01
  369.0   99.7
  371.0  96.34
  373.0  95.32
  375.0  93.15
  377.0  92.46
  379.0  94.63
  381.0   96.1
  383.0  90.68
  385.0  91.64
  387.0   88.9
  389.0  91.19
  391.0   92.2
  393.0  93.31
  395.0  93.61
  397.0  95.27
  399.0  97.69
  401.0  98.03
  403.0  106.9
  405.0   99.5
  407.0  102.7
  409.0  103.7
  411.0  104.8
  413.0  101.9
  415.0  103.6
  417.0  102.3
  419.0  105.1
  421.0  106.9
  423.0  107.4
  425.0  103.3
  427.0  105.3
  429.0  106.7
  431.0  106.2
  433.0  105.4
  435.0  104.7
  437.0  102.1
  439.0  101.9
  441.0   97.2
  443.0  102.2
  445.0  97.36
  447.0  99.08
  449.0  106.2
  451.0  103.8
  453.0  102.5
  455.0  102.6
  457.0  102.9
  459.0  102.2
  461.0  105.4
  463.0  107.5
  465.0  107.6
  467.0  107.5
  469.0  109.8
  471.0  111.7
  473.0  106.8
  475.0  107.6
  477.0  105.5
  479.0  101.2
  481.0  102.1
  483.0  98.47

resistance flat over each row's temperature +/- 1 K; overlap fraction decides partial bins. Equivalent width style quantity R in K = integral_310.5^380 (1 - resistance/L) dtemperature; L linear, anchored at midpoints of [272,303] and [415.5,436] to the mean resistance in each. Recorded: 2.16 K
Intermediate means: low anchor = 88.8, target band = 92.8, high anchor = 105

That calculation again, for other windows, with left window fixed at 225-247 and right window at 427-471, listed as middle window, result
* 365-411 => 1.86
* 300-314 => 1.56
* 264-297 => 1.37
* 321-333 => 1.62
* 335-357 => 0.09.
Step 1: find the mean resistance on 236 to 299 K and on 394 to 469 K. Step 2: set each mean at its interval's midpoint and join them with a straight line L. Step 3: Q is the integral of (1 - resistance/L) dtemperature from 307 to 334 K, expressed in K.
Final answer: 3.2 K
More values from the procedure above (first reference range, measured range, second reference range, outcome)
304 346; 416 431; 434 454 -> -0.95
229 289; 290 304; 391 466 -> 0.85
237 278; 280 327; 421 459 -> 4.47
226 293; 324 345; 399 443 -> 1.53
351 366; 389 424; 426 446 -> 0.63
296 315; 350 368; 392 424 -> -1.45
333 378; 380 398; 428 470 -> 1.31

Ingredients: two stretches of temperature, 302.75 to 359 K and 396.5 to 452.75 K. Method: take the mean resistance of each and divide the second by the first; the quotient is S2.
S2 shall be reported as 1.15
